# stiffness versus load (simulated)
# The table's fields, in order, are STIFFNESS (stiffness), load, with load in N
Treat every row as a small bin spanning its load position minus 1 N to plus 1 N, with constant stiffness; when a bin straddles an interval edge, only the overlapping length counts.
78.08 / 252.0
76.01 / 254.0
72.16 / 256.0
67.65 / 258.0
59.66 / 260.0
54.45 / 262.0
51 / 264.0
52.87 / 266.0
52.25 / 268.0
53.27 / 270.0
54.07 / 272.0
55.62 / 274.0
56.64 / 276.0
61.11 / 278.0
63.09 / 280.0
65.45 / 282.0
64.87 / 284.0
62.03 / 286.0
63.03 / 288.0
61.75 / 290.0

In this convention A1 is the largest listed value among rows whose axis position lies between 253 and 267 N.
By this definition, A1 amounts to 76.01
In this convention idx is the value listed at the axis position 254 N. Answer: 76.01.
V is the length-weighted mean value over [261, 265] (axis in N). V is 52.7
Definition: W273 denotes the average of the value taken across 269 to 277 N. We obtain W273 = 54.9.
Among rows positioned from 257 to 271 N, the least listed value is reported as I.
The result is 51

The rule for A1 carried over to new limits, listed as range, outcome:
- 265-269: 52.87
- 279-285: 65.45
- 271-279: 61.11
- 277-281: 63.09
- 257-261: 67.65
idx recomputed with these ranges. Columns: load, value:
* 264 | 51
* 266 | 52.87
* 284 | 64.87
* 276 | 56.64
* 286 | 62.03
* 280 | 63.09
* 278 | 61.11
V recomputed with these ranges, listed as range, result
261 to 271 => 52.8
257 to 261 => 63.7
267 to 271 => 52.8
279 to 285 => 64.5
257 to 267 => 57.1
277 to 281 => 62.1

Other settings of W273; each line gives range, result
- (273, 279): 57.8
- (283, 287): 63.5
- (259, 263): 57.1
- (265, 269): 52.6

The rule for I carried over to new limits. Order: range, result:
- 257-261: 59.66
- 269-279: 53.27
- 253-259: 67.65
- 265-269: 52.25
